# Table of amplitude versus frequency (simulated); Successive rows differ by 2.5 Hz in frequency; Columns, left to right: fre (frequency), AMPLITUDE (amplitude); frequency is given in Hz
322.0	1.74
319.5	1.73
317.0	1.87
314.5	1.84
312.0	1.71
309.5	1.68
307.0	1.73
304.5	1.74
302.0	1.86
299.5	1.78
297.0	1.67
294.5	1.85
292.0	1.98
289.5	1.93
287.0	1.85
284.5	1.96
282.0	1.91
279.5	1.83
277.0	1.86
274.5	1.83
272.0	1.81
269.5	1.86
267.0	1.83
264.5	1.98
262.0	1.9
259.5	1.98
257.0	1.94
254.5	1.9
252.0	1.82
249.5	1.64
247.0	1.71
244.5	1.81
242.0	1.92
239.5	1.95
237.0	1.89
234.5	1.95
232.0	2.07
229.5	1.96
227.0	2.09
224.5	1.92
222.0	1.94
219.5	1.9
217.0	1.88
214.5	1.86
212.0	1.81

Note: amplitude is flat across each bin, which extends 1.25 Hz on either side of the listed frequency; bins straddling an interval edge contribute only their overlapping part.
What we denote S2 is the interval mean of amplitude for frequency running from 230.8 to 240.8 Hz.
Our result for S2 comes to 1.96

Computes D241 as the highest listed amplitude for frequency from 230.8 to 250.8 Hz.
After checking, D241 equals 2.07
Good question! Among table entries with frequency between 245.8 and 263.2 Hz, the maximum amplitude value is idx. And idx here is 1.98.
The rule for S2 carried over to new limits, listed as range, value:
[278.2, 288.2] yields 1.89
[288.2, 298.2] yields 1.86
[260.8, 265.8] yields 1.94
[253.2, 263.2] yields 1.93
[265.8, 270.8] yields 1.84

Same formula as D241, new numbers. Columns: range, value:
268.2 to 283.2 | 1.91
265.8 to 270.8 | 1.86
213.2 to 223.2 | 1.94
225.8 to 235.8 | 2.09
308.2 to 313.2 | 1.71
